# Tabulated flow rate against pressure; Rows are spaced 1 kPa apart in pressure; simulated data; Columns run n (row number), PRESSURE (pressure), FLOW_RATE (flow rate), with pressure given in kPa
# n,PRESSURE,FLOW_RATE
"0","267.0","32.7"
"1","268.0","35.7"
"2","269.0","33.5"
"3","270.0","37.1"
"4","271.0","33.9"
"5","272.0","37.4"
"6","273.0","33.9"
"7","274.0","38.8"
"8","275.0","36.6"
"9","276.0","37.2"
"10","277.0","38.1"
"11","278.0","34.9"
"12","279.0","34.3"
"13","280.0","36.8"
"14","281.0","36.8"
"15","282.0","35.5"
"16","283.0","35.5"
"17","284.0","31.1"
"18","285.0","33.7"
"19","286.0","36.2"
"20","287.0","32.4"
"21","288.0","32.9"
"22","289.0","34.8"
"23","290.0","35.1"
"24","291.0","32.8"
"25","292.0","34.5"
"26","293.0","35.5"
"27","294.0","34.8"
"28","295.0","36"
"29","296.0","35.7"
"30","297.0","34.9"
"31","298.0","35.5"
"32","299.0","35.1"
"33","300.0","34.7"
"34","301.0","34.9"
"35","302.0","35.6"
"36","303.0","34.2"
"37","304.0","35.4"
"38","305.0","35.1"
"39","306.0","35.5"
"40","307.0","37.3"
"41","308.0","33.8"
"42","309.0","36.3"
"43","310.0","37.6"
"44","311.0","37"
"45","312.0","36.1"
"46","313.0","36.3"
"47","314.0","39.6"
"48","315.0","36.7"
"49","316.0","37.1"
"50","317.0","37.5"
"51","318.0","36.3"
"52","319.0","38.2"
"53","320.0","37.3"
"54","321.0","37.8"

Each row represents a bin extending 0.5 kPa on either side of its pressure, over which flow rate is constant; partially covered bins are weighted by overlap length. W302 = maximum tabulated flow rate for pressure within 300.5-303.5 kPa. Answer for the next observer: 35.6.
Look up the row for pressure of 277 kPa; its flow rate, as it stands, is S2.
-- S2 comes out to 38.1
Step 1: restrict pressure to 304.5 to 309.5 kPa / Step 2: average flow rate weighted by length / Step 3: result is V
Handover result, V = 35.6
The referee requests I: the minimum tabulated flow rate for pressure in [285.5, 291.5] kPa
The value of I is 32.4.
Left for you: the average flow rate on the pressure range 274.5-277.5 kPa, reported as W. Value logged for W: 37.3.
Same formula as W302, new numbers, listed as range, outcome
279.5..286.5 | 36.8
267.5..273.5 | 37.4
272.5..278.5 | 38.8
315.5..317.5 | 37.5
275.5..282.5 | 38.1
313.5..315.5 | 39.6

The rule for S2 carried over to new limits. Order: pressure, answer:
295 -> 36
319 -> 38.2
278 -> 34.9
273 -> 33.9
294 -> 34.8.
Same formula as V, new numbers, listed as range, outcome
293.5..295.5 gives 35.4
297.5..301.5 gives 35.1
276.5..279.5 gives 35.8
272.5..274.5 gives 36.3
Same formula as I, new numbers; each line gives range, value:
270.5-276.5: 33.9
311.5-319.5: 36.1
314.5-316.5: 36.7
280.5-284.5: 31.1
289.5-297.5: 32.8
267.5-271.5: 33.5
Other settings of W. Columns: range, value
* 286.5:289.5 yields 33.4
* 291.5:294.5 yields 34.9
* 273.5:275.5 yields 37.7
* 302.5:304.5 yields 34.8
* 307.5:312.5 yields 36.2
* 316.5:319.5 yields 37.3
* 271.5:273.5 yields 35.6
